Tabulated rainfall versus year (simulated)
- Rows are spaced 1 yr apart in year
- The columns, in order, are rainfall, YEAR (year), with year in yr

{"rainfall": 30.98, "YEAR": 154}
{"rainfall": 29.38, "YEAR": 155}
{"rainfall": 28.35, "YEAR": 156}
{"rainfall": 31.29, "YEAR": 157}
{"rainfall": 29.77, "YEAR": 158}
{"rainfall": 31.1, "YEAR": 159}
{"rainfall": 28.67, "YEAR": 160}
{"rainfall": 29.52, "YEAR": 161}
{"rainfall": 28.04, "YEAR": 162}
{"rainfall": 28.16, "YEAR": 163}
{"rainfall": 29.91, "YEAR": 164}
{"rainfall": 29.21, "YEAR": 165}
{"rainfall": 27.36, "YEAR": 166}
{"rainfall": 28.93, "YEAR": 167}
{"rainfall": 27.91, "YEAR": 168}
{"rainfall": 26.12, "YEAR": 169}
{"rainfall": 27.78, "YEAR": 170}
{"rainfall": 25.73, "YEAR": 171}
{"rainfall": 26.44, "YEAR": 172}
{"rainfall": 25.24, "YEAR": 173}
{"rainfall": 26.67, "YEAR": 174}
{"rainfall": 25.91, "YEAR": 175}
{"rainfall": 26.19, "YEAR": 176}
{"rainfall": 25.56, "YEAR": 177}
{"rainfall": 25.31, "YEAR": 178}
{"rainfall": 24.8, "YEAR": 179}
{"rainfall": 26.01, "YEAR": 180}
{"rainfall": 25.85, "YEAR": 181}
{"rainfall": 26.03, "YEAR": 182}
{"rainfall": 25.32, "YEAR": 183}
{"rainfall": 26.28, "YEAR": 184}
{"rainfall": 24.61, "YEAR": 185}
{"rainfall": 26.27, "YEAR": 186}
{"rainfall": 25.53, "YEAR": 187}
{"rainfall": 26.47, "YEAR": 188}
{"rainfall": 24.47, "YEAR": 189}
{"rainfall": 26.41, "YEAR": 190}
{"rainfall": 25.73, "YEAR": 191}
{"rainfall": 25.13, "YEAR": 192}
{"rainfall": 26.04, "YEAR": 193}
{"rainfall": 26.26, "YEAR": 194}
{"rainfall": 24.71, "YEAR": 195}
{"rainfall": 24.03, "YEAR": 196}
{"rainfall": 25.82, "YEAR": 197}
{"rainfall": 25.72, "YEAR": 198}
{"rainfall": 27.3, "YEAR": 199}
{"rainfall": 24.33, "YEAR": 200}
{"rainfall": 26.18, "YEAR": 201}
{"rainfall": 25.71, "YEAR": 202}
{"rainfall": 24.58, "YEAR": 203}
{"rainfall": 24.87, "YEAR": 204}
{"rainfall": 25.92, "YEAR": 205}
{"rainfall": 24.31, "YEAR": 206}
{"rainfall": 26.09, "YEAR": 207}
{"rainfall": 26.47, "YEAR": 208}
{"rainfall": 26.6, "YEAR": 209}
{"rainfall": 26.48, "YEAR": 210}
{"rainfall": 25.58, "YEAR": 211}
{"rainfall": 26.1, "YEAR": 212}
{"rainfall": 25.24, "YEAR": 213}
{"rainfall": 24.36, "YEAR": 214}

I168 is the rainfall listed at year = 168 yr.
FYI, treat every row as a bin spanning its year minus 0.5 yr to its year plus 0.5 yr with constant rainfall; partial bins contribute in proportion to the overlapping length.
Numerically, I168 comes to 27.91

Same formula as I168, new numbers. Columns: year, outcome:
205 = 25.92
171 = 25.73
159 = 31.1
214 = 24.36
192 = 25.13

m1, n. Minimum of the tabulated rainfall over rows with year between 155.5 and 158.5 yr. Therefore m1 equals 28.35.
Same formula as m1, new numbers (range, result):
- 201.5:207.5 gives 24.31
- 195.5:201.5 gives 24.03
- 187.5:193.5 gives 24.47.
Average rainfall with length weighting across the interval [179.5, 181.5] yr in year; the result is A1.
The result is 25.9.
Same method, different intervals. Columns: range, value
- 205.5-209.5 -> 25.9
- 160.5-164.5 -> 28.9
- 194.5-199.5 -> 25.5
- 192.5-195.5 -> 25.7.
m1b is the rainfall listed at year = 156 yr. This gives 28.35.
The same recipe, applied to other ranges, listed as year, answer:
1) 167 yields 28.93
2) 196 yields 24.03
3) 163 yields 28.16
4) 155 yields 29.38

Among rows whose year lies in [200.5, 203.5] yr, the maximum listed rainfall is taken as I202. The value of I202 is 26.18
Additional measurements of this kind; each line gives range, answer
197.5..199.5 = 27.3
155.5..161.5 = 31.29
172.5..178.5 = 26.67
